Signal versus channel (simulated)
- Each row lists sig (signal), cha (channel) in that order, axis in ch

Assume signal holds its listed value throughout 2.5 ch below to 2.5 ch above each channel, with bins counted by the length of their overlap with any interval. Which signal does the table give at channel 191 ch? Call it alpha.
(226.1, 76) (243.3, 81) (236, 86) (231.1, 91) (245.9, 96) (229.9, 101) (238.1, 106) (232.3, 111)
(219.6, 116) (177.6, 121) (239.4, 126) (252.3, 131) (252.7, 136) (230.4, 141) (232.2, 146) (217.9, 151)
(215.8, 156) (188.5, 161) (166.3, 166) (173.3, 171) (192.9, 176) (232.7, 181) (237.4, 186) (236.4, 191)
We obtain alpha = 236.4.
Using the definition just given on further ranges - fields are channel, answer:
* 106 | 238.1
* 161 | 188.5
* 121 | 177.6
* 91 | 231.1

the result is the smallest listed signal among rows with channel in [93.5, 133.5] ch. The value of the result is 177.6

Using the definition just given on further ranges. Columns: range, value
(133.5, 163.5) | 188.5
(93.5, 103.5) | 229.9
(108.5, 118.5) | 219.6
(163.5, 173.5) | 166.3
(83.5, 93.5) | 231.1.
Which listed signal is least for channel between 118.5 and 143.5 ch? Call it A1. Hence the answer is 177.6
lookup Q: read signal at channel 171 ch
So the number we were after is 173.3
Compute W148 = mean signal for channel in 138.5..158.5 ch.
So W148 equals 224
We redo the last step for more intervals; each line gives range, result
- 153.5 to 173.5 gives 186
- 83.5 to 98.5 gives 238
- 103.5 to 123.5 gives 217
